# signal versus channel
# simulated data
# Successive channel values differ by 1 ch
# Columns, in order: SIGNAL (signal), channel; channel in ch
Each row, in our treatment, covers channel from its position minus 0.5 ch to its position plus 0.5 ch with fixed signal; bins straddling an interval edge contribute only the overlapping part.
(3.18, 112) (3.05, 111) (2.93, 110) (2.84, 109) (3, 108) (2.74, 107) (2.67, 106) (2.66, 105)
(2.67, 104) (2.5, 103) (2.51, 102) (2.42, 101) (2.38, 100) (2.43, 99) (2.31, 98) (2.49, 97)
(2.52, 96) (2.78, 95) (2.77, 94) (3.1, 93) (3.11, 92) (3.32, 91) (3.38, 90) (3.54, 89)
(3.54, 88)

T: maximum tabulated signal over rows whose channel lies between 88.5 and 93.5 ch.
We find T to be 3.54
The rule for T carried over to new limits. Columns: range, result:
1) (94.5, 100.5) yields 2.78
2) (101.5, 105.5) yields 2.67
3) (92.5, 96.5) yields 3.1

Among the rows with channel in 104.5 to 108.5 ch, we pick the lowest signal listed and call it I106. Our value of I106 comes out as 2.66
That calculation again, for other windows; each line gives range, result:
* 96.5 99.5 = 2.31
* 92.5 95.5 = 2.77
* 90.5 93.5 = 3.1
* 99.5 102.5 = 2.38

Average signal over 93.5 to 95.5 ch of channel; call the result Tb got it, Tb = 2.77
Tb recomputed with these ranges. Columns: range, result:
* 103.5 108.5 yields 2.75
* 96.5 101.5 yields 2.41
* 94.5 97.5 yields 2.6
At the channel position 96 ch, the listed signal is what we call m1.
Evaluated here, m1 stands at 2.52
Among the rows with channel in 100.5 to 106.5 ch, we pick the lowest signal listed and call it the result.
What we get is 2.42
